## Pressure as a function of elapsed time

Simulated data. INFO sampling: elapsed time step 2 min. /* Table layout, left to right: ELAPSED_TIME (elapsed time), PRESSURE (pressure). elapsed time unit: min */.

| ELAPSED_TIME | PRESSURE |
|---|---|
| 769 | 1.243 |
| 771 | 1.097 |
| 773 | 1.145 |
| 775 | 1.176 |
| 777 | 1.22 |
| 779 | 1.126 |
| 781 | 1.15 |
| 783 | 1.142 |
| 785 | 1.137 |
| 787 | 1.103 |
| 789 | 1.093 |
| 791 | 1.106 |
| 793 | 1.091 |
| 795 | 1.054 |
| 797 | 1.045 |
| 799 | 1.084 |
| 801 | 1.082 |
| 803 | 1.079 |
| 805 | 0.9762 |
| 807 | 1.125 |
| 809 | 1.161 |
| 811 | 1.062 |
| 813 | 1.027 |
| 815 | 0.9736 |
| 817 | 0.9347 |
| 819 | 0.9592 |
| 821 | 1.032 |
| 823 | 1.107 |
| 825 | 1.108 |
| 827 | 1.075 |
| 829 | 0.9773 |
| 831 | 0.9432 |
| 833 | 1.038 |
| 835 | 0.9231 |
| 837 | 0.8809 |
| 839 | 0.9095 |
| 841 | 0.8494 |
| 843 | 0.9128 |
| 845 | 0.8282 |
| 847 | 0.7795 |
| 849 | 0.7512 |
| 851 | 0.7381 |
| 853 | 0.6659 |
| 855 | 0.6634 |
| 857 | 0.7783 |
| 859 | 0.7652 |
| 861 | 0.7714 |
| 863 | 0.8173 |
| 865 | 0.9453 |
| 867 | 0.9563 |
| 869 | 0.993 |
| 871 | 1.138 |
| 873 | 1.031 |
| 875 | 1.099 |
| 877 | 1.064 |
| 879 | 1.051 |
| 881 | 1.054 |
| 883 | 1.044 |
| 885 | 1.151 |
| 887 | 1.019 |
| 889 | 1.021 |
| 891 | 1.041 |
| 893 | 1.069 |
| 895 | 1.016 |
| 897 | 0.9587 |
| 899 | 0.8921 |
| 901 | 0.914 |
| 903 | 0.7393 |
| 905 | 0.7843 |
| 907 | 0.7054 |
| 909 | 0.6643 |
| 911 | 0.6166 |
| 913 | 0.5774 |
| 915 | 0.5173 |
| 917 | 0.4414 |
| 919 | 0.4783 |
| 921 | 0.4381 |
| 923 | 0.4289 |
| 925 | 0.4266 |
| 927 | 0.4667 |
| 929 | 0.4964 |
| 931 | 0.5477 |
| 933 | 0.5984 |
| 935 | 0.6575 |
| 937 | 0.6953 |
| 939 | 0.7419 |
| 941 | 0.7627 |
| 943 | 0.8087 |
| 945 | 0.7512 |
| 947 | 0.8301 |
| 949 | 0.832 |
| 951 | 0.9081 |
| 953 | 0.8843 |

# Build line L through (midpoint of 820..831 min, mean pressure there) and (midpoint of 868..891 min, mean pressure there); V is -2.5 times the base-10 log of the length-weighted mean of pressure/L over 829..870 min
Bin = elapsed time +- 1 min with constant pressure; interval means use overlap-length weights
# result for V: 0.235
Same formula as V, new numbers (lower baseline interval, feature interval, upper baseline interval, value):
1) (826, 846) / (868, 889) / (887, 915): -0.214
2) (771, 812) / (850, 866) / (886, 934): 0.146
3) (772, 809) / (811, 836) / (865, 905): 0.065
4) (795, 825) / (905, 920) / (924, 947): 0.221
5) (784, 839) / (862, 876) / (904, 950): -0.199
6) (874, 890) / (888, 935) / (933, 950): 0.318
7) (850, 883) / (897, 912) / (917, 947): -0.060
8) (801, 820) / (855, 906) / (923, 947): -0.190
